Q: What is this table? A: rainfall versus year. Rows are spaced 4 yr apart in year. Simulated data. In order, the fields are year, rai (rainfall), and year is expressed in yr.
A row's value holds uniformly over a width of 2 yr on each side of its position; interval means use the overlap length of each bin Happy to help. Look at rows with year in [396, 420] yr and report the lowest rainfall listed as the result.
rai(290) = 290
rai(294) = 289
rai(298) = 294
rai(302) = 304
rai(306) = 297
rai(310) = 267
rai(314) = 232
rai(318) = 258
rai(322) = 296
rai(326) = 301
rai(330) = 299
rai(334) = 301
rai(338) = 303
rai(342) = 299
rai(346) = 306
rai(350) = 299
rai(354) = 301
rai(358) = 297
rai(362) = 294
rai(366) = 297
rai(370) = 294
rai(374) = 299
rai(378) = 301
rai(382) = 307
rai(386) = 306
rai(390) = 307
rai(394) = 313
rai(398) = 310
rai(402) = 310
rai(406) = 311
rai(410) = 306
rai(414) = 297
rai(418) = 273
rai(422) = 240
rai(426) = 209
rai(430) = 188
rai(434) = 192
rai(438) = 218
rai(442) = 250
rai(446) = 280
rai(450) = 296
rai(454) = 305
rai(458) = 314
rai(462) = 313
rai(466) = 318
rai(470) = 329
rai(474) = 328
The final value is 273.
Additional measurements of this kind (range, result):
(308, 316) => 232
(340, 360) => 297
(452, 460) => 305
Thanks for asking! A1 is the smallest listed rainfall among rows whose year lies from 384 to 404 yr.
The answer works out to 306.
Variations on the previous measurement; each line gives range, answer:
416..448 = 188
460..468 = 313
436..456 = 218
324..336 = 299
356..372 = 294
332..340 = 301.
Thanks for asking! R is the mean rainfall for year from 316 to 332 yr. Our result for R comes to 288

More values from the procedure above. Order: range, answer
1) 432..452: 247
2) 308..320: 252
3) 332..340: 302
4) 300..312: 289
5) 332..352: 302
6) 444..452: 288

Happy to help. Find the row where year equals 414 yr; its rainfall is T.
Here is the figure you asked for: 297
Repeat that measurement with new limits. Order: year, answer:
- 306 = 297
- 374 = 299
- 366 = 297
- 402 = 310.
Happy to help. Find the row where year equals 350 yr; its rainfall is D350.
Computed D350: 299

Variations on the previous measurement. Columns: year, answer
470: 329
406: 311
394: 313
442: 250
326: 301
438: 218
